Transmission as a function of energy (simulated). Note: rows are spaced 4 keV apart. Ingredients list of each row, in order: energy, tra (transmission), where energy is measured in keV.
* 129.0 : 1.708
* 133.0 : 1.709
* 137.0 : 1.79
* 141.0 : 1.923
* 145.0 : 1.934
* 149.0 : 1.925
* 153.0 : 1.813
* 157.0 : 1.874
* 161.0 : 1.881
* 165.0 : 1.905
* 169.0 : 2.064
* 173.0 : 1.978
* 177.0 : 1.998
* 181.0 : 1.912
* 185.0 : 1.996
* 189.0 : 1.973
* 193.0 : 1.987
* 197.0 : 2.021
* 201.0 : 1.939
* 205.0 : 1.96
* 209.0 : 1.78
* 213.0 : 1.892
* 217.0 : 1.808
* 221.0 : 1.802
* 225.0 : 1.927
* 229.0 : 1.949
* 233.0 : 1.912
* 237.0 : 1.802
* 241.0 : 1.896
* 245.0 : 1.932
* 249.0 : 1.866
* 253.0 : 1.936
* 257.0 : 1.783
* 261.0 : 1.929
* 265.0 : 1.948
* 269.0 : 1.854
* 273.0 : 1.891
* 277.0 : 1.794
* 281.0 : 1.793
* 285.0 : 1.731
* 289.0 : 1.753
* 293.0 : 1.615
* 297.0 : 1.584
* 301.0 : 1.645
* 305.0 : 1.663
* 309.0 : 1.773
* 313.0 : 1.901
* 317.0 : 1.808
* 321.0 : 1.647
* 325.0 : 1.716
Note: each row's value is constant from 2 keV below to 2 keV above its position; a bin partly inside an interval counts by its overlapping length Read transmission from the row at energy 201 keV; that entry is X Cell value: 1.939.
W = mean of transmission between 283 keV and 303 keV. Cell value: 1.67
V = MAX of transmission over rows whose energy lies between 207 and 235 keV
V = 1.949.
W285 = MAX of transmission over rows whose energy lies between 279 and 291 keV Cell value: 1.793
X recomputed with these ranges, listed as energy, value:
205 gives 1.96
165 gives 1.905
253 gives 1.936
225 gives 1.927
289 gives 1.753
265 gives 1.948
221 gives 1.802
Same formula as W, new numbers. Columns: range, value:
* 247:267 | 1.89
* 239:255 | 1.91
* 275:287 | 1.77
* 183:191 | 1.98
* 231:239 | 1.86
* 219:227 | 1.86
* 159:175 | 1.96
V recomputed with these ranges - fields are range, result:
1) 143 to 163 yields 1.934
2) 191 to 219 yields 2.021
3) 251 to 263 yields 1.936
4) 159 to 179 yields 2.064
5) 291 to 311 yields 1.773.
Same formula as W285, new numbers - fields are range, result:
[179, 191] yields 1.996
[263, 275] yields 1.948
